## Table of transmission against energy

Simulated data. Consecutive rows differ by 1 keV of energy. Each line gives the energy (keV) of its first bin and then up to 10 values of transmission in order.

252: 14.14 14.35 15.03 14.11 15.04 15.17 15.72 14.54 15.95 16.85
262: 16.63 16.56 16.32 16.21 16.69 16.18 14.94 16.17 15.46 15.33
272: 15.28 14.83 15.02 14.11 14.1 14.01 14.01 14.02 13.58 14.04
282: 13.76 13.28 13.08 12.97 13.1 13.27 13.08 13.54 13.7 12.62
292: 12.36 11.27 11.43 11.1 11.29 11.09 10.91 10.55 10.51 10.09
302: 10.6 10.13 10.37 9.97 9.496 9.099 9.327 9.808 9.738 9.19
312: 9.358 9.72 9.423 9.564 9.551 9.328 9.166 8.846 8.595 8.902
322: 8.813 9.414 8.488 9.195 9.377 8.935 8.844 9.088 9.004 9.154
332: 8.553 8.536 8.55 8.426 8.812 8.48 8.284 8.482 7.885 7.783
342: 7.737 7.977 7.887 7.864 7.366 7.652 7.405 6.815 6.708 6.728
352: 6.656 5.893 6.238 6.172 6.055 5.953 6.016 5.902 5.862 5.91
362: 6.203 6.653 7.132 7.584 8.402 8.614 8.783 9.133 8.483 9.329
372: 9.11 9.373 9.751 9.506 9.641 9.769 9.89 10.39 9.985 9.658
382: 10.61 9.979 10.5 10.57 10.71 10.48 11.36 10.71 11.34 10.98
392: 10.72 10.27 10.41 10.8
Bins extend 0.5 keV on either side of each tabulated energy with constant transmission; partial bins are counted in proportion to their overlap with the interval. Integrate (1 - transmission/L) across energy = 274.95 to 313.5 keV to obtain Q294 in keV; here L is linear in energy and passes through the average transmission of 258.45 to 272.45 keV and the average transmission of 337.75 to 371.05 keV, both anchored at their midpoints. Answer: 4.3 keV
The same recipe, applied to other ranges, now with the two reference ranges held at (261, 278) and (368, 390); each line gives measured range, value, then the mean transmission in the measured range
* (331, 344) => 4.0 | 8.31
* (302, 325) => 6.7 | 9.4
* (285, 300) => 2.4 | 12.1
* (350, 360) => 4.5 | 6.19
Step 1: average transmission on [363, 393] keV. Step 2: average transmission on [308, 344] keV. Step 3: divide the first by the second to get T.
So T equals 1.1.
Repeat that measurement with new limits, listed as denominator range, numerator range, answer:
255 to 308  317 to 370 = 0.58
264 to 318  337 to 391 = 0.68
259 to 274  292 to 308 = 0.66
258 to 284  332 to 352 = 0.52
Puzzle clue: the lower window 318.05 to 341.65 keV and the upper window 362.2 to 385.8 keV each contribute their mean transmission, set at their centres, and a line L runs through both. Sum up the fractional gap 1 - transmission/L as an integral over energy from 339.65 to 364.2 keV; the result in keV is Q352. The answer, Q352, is 5.9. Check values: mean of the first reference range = 8.72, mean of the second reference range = 9.23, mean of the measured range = 6.81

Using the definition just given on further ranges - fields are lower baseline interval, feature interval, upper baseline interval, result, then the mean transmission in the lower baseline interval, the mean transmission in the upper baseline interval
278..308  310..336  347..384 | 3.1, 11.9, 7.98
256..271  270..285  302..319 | -0.2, 15.9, 9.59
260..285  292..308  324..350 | 2.1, 15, 8.3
